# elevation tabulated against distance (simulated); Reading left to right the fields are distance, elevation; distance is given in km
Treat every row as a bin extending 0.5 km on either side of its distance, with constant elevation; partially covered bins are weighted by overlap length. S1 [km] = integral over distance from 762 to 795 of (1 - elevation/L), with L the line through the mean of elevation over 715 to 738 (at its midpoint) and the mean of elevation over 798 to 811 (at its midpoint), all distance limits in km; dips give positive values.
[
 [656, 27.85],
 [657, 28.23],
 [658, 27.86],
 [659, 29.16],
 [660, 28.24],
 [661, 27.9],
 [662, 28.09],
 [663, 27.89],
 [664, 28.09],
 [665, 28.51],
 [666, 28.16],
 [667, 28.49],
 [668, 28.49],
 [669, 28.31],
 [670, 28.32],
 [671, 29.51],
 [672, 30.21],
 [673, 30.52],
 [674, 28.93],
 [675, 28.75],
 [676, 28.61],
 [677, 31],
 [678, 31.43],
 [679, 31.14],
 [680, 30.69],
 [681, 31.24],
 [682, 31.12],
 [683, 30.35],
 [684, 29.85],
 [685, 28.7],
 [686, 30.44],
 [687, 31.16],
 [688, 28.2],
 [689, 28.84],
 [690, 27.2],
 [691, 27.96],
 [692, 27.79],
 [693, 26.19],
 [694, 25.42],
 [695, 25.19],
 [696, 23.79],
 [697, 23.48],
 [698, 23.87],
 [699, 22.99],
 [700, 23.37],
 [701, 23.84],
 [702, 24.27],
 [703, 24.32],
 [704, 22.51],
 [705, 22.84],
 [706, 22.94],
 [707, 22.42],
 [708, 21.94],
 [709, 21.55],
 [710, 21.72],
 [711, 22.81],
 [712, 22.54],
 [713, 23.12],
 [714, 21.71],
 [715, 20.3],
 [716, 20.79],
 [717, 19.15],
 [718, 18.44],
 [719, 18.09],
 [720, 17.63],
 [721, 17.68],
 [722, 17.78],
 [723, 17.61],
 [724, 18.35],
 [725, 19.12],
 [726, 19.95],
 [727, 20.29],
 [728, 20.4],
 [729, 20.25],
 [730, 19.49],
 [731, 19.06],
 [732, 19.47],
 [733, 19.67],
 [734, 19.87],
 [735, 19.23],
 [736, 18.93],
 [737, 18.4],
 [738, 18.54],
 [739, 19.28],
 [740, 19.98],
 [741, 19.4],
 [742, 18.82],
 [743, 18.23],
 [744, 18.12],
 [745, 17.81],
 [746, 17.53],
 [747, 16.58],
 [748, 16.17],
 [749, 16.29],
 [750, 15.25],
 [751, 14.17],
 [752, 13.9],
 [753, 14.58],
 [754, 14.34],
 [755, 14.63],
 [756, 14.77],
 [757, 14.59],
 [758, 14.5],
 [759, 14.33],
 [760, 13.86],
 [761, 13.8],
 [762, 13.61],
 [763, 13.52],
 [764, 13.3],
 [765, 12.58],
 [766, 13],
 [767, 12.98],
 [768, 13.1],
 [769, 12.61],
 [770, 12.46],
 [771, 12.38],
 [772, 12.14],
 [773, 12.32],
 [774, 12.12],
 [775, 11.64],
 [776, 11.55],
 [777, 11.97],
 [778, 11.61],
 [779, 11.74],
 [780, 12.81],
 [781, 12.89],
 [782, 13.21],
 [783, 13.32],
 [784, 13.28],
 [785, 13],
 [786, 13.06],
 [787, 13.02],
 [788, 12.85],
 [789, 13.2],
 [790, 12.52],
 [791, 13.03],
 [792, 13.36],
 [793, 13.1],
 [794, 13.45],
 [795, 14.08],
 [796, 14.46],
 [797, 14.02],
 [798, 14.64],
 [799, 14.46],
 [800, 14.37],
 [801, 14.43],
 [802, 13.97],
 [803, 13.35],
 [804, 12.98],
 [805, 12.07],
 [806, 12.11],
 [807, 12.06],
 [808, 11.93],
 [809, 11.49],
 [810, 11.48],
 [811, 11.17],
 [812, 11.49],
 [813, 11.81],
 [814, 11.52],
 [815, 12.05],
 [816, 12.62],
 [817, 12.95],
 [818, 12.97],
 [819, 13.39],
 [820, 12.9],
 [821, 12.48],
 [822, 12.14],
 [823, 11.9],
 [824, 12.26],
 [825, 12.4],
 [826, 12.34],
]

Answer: 4.8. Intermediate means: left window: 19.1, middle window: 12.8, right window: 12.9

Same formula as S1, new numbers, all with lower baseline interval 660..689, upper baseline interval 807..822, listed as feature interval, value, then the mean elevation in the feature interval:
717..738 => 3.5 km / 19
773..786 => 3.2 km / 12.4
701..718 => 2.0 km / 22.1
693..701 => 0.7 km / 24.1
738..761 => 4.5 km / 16.2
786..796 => 1.2 km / 13.2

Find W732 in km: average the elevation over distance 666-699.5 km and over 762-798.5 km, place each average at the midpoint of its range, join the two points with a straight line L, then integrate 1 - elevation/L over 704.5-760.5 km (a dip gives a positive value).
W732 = 5.3 km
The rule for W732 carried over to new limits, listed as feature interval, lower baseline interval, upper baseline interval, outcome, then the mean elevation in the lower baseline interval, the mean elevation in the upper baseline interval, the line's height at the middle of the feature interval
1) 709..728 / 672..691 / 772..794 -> 2.98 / 29.9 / 12.7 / 23.6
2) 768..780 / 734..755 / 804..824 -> 2.37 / 17.3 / 12.2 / 15.1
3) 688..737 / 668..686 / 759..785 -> 3.51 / 29.9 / 12.7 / 23.5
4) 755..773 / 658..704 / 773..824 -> 4.01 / 27.9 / 12.8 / 17.2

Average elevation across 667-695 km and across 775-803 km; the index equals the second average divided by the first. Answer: 0.5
